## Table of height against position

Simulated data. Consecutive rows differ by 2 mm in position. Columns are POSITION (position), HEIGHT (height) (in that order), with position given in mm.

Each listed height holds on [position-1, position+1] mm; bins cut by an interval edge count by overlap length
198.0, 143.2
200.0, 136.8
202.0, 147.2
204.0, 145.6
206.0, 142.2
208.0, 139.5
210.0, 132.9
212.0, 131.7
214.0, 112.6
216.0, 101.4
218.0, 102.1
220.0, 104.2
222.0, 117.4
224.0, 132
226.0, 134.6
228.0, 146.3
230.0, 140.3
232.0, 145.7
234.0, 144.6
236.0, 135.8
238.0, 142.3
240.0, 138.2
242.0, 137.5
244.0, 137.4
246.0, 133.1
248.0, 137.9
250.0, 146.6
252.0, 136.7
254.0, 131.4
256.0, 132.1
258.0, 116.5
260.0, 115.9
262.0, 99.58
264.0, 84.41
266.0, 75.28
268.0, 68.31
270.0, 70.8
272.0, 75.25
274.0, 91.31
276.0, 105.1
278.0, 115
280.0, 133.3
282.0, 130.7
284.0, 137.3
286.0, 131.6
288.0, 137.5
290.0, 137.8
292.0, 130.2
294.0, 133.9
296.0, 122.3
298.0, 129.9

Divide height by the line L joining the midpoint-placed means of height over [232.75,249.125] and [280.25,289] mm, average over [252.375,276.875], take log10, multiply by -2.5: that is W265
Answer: 0.36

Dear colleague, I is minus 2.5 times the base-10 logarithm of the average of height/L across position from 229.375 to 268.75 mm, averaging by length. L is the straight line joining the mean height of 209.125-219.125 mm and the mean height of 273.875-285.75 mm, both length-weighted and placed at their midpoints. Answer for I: -0.06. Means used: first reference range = 116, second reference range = 122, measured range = 125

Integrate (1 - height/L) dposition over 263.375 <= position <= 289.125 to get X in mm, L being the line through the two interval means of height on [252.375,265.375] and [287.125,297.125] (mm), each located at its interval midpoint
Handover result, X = 4.0 mm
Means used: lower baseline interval 113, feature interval 105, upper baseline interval 132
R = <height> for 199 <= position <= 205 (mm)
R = 143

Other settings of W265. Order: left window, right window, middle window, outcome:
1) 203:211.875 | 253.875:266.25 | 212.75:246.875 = -0.038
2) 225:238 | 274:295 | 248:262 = 0.057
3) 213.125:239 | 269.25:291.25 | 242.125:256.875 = -0.118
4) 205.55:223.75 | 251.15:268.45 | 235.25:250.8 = -0.228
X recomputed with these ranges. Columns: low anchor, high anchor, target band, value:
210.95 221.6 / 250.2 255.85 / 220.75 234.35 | -2.03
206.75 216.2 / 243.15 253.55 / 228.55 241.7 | -0.74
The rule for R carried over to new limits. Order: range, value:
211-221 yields 110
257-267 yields 98.3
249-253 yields 142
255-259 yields 124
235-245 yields 138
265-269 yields 71.8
